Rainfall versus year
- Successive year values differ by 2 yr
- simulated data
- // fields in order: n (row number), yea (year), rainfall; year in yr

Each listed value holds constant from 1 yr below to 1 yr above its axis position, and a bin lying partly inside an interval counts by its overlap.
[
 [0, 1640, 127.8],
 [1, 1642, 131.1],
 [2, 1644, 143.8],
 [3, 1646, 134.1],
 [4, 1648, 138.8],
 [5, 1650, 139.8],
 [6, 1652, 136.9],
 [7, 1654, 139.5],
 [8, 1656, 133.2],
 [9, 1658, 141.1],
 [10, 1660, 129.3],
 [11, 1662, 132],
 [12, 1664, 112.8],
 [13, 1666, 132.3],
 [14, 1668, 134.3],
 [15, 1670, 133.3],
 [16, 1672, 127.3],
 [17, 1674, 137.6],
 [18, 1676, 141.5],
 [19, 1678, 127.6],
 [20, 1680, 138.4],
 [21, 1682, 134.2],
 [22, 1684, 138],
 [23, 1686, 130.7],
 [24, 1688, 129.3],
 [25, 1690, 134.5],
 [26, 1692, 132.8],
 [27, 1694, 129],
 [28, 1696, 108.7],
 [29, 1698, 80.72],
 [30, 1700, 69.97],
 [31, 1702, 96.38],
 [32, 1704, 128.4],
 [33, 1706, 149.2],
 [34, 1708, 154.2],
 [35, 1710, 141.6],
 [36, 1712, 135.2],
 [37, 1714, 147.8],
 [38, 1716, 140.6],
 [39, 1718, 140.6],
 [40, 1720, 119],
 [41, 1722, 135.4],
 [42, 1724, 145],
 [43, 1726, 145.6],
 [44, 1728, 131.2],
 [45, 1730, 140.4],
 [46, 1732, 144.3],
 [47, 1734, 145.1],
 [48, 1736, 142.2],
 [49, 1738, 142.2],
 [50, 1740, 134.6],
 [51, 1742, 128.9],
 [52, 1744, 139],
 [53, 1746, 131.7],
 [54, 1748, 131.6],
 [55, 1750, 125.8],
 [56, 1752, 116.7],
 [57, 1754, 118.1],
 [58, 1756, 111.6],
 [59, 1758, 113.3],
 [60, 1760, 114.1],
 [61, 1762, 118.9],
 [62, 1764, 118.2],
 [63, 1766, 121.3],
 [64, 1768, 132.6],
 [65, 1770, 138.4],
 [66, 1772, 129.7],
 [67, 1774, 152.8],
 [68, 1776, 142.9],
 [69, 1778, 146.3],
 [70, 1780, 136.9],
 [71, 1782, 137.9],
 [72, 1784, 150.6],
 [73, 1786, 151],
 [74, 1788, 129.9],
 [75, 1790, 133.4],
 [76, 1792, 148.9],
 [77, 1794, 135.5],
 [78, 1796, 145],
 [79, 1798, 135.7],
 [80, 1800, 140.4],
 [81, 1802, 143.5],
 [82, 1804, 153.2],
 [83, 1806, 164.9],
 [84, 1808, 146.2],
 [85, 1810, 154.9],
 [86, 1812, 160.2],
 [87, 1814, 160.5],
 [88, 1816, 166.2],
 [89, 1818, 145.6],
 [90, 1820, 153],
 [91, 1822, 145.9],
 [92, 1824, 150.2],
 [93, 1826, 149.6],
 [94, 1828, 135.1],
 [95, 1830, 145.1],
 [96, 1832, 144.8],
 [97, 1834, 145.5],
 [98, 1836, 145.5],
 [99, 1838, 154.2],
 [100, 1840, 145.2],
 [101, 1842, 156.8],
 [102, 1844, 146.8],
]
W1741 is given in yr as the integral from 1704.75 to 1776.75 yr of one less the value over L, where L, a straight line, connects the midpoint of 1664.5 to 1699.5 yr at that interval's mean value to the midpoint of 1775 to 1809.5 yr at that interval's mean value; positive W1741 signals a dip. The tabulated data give 1.2 yr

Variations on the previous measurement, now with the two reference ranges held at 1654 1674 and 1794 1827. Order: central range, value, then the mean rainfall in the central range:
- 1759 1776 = 1.9 yr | 129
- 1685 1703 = 3.0 yr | 112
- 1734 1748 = 0.5 yr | 137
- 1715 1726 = 0.1 yr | 137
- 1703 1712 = -0.4 yr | 142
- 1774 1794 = 0.7 yr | 142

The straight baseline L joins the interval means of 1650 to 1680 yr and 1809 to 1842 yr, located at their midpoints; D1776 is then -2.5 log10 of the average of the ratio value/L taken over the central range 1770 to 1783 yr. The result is 0.03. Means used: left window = 133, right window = 150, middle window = 141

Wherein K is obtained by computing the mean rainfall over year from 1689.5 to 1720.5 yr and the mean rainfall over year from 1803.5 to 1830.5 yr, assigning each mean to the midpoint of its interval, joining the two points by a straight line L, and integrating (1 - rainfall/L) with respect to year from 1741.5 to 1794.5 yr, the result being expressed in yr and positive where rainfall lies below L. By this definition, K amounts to 3.38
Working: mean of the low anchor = 126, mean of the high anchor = 152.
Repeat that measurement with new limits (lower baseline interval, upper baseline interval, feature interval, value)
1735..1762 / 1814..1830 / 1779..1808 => -0.54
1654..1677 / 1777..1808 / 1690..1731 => 2.35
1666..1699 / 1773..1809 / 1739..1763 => 2.55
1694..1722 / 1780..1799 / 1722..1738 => -1.57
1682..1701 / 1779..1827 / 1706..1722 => -2.11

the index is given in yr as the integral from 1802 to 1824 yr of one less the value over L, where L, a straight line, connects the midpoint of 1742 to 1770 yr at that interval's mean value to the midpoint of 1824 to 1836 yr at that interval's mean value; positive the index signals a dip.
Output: -2.3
